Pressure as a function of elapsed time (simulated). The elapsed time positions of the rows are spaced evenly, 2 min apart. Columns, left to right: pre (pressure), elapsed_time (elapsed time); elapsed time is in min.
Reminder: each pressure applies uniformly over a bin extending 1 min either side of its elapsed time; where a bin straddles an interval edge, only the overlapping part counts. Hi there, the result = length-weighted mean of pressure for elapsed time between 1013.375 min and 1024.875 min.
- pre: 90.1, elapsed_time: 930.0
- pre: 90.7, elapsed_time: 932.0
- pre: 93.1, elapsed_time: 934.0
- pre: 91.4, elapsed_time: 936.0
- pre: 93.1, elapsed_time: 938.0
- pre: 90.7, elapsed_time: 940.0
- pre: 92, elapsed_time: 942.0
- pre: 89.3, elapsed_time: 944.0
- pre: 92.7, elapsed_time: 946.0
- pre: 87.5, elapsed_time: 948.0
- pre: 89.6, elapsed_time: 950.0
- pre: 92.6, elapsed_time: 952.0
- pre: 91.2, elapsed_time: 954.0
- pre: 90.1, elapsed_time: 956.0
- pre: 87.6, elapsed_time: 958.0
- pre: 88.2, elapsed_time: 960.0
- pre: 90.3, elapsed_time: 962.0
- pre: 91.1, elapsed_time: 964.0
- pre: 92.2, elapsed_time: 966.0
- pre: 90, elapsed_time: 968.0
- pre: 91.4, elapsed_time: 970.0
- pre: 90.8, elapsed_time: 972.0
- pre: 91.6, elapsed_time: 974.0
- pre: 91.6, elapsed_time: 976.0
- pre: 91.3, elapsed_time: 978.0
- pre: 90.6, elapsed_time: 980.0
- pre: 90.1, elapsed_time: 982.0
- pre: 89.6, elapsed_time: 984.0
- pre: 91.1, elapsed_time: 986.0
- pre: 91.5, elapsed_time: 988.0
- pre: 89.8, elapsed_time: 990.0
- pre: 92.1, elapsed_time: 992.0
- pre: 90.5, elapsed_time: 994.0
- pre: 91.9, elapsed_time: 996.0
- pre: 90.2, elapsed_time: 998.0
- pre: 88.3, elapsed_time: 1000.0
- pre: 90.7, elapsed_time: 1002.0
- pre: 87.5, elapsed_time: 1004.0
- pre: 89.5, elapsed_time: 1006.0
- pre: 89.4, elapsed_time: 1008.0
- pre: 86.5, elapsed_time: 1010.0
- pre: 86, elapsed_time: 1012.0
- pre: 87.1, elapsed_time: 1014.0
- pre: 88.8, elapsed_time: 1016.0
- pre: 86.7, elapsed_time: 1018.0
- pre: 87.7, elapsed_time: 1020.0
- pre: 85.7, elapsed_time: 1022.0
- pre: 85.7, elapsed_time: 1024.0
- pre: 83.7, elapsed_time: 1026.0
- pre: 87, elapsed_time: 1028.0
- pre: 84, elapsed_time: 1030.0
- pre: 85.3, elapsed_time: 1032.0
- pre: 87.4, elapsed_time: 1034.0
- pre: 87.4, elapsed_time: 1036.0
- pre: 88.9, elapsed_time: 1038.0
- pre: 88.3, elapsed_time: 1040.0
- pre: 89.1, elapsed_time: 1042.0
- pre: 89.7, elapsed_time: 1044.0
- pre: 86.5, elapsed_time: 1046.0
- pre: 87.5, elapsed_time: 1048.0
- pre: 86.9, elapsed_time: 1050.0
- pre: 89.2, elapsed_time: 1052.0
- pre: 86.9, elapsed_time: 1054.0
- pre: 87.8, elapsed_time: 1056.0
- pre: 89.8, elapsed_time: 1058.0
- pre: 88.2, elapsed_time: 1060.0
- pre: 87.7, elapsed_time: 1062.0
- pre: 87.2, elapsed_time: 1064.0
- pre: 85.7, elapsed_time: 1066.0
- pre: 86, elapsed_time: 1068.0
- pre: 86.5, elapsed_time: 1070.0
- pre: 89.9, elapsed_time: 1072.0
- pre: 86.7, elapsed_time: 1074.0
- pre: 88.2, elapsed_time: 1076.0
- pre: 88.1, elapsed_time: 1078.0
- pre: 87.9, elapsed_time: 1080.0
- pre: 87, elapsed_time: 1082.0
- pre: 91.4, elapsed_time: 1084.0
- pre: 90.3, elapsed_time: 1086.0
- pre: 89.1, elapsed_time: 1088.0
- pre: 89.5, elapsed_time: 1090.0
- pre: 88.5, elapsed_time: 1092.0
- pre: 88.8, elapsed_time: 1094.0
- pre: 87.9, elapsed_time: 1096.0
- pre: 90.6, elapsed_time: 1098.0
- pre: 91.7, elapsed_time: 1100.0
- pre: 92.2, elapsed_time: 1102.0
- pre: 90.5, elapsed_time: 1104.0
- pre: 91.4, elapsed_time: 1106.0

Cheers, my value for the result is 87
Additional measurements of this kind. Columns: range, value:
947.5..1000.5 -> 90.5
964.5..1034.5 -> 89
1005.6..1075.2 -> 87.3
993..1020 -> 88.7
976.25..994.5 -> 90.8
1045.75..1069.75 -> 87.5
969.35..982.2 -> 91.1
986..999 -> 91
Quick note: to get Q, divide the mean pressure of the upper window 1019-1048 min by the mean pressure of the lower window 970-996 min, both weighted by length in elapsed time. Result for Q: 1.0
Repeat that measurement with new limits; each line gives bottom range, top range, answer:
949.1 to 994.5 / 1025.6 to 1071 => 0.96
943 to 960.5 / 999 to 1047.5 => 0.97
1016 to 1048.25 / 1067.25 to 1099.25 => 1.02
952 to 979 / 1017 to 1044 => 0.96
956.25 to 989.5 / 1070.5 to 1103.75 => 0.99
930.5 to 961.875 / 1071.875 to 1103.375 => 0.98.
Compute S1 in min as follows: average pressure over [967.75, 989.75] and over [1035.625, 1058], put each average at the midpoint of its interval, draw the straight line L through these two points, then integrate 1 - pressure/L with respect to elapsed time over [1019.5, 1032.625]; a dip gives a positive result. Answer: 0.5 min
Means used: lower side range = 90.9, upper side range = 88.1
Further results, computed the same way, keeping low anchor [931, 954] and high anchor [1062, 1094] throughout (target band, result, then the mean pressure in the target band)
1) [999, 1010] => 0.11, 88.8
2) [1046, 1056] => 0.14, 87.5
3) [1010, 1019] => 0.25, 87.1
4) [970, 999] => -0.23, 90.9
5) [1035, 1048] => 0.10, 88.3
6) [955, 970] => 0.11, 90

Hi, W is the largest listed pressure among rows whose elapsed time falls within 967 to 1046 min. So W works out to 92.1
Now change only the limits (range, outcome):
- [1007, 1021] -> 89.4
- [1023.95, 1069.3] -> 89.8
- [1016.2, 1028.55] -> 87.7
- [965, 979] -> 92.2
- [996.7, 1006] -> 90.7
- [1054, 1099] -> 91.4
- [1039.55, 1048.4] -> 89.7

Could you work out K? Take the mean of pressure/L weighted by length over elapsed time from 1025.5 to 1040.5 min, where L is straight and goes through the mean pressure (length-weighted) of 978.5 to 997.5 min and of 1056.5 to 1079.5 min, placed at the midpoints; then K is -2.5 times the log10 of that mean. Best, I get 0.03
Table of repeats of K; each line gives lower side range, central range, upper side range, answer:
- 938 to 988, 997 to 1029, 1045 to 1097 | 0.02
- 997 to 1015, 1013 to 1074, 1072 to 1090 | 0.02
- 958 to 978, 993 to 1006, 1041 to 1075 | 0.00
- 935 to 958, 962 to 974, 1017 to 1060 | -0.01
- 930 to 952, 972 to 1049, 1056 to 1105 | 0.02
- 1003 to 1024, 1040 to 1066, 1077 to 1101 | 0.00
